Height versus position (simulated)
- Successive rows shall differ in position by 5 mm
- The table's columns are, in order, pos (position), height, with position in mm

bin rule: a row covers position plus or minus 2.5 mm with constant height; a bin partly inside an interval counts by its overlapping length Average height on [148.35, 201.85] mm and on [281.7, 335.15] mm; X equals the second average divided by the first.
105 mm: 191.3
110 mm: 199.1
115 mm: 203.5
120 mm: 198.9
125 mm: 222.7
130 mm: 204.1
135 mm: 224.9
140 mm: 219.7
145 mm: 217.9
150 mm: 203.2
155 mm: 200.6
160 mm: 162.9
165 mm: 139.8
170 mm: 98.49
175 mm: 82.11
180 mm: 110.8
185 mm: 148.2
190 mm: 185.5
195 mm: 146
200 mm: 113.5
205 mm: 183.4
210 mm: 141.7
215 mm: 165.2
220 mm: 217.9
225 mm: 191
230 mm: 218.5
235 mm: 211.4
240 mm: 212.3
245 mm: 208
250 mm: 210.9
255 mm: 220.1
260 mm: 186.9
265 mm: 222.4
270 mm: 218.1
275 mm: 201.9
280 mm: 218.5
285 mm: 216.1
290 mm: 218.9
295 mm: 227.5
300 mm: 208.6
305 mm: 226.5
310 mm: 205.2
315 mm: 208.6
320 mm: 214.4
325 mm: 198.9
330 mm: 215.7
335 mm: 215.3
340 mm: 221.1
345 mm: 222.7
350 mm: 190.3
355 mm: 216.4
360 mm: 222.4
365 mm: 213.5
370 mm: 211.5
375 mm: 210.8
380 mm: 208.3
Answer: 1.5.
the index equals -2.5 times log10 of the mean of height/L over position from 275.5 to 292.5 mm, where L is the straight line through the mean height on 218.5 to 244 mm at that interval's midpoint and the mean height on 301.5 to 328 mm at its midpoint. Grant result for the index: -0.03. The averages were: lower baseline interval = 210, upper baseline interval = 211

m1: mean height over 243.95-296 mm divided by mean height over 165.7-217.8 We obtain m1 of 1.5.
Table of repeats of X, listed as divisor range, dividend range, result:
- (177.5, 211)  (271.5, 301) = 1.46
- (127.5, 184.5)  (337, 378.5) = 1.27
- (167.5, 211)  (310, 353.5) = 1.57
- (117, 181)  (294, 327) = 1.20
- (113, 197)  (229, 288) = 1.21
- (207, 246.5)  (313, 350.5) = 1.09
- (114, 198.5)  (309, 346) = 1.23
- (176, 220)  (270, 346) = 1.42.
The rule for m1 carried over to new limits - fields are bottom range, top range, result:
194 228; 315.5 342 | 1.27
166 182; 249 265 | 2.07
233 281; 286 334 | 1.01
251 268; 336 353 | 1.01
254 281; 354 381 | 1.02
